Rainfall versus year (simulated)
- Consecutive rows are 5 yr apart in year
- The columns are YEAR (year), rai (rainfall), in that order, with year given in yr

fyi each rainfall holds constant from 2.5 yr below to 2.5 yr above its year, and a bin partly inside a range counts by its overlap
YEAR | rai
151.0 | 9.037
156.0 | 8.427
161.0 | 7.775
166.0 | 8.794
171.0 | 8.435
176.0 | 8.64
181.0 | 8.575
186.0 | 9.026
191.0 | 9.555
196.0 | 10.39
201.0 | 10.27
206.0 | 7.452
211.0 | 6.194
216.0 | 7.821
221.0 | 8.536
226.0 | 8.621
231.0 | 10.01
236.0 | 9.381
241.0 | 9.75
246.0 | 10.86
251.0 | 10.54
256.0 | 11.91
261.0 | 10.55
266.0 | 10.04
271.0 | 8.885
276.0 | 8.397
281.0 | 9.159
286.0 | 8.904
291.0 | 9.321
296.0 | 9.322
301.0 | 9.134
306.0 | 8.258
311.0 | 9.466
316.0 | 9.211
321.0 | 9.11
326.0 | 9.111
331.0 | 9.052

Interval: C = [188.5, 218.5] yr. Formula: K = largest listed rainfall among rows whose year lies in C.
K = 10.39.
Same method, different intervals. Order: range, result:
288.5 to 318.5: 9.466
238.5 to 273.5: 11.91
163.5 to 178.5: 8.794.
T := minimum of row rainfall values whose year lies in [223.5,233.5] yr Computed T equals 8.621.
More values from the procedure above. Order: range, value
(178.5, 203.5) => 8.575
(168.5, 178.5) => 8.435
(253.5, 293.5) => 8.397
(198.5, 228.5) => 6.194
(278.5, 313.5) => 8.258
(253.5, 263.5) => 10.55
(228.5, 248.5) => 9.381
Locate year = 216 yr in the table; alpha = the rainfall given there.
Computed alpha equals 7.821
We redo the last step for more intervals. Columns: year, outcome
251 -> 10.54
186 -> 9.026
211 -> 6.194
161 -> 7.775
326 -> 9.111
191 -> 9.555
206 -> 7.452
